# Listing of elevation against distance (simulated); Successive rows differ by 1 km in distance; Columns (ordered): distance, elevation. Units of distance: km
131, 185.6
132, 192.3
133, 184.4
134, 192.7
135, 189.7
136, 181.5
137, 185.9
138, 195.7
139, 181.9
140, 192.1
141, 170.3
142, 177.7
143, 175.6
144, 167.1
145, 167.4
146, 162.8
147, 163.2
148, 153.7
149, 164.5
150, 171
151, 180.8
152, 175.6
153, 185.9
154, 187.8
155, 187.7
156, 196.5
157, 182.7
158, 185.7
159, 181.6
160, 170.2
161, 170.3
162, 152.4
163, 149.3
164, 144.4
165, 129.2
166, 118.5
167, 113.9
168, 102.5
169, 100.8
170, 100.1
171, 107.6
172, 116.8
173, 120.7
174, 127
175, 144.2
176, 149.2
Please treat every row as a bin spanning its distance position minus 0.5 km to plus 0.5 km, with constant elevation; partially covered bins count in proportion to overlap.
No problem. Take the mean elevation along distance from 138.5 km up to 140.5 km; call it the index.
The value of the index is 187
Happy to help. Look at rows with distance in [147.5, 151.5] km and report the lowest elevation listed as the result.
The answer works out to 153.7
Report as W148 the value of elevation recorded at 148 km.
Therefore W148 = 153.7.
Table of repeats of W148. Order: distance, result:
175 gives 144.2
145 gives 167.4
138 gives 195.7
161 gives 170.3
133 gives 184.4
